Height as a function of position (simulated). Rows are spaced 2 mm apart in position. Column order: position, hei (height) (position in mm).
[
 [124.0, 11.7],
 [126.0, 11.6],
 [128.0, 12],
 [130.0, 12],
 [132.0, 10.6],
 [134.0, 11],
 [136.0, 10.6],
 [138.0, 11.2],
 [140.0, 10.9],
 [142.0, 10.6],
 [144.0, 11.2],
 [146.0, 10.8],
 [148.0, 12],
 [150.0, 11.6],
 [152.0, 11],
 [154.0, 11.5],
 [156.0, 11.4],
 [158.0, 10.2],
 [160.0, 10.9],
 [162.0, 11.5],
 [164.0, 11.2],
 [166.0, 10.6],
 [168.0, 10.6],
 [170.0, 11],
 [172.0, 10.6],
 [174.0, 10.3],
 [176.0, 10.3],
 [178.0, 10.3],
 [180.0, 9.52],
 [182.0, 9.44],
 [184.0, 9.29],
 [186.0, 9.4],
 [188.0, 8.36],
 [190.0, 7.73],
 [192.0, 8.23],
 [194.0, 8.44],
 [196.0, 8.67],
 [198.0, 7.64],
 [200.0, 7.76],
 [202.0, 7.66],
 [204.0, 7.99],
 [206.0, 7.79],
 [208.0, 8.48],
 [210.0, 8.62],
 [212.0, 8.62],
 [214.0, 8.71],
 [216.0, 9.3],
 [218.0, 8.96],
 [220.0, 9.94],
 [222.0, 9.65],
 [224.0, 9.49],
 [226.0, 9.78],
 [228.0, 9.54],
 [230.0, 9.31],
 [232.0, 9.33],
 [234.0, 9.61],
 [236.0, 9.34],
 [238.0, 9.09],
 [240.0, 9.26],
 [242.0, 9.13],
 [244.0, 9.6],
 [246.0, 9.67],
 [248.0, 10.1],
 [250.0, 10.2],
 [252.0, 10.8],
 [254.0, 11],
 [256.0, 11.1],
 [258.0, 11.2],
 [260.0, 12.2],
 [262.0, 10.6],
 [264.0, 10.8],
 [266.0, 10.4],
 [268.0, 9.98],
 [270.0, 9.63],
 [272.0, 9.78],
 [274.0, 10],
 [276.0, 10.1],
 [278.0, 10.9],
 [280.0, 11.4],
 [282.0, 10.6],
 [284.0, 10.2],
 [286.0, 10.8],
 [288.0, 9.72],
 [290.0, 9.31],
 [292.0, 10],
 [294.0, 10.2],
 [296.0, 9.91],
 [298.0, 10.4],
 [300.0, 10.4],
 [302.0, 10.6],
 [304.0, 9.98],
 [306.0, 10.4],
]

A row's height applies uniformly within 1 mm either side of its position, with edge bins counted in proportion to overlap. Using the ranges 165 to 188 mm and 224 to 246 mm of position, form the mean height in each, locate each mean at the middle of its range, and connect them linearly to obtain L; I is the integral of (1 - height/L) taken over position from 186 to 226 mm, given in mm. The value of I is 4.7 mm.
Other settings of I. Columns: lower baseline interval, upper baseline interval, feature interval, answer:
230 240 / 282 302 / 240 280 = -2.82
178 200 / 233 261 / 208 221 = 0.51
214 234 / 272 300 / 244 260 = -1.31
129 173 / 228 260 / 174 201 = 4.39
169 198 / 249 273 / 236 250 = 1.11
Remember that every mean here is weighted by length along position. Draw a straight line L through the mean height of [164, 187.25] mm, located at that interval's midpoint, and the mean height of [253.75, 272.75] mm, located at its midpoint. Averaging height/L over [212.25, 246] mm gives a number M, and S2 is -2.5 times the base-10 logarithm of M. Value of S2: 0.12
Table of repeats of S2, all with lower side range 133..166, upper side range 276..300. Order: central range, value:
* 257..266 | -0.07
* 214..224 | 0.14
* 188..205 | 0.32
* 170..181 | 0.07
